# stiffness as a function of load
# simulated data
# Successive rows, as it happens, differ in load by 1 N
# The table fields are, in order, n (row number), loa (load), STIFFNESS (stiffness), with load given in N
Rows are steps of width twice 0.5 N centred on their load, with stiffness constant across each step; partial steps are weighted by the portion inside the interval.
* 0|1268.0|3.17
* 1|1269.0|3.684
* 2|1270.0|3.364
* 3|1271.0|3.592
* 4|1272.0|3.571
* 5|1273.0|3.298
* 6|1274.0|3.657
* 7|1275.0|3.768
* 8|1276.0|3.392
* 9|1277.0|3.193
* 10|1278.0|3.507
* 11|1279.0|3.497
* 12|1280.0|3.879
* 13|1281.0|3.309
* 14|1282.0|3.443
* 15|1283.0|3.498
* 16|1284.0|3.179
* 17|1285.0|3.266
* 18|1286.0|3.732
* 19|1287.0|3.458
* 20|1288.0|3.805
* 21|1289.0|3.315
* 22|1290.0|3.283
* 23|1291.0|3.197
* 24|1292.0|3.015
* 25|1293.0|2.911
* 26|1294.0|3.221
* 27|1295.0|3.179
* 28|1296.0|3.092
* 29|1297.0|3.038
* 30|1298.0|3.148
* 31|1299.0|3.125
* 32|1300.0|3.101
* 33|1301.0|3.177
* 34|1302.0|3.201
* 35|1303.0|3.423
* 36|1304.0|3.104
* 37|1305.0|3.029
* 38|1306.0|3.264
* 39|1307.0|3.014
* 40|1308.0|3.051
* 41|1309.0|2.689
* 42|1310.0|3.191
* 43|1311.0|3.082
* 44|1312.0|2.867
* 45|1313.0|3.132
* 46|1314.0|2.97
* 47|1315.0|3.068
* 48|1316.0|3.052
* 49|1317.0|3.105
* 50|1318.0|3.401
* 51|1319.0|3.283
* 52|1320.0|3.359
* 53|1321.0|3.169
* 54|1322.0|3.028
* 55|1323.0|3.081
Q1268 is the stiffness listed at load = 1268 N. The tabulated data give 3.17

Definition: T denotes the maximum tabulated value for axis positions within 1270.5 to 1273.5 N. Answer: 3.592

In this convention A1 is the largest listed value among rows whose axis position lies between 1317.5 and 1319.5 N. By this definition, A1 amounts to 3.401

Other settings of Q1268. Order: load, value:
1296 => 3.092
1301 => 3.177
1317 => 3.105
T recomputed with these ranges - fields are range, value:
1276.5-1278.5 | 3.507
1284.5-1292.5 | 3.805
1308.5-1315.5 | 3.191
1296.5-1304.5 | 3.423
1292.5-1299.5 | 3.221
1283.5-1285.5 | 3.266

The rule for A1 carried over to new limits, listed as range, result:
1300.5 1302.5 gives 3.201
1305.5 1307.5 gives 3.264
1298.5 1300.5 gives 3.125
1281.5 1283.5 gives 3.498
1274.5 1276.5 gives 3.768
